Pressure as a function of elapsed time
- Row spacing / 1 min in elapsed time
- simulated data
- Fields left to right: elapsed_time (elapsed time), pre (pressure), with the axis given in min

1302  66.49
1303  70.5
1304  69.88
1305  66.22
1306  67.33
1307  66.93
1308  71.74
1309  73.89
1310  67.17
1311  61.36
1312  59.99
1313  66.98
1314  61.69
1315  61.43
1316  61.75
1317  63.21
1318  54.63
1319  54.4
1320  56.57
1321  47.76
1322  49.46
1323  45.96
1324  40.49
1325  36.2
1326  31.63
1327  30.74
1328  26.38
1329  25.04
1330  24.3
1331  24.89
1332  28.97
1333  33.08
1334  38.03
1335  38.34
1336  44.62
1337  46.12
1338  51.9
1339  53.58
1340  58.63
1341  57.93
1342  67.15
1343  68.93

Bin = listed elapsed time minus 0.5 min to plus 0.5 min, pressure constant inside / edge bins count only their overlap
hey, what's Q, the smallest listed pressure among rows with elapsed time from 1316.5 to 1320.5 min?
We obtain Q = 54.4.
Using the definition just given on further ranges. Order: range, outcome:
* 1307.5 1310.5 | 67.17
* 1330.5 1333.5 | 24.89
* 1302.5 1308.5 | 66.22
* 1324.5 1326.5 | 31.63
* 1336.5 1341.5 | 46.12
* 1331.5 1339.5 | 28.97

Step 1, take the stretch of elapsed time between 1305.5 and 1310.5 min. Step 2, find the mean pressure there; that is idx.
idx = 69.4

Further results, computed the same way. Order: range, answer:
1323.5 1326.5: 36.1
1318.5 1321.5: 52.9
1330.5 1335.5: 32.7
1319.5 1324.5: 48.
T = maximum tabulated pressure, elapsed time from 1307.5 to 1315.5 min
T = 73.89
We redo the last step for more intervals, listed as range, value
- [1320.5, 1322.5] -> 49.46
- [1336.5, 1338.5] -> 51.9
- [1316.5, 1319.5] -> 63.21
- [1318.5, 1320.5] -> 56.57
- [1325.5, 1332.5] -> 31.63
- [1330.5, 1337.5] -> 46.12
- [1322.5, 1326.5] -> 45.96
